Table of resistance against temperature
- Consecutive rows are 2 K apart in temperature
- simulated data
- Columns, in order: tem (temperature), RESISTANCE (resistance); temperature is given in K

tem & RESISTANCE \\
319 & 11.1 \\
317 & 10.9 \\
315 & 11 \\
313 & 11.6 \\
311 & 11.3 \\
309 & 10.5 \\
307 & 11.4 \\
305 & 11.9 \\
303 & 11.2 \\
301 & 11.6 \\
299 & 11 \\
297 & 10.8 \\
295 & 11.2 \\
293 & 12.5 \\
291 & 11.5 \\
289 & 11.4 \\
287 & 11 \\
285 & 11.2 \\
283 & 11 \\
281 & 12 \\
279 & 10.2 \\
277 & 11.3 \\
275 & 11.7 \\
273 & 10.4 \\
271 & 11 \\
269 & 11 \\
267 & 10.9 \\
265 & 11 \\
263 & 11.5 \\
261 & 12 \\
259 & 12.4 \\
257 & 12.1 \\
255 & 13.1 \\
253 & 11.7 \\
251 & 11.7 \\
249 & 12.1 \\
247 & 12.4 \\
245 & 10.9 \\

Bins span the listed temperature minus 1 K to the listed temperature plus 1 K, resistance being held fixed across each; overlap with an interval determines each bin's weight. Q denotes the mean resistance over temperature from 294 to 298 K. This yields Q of 11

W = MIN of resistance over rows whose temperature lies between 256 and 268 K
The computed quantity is 10.9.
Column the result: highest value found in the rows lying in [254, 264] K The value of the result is 13.1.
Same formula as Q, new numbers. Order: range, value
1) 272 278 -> 11.1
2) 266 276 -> 11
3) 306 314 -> 11.2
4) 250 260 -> 12.2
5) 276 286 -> 11.1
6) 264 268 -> 10.9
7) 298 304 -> 11.3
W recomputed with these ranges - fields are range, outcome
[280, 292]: 11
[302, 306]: 11.2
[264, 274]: 10.4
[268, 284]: 10.2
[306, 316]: 10.5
